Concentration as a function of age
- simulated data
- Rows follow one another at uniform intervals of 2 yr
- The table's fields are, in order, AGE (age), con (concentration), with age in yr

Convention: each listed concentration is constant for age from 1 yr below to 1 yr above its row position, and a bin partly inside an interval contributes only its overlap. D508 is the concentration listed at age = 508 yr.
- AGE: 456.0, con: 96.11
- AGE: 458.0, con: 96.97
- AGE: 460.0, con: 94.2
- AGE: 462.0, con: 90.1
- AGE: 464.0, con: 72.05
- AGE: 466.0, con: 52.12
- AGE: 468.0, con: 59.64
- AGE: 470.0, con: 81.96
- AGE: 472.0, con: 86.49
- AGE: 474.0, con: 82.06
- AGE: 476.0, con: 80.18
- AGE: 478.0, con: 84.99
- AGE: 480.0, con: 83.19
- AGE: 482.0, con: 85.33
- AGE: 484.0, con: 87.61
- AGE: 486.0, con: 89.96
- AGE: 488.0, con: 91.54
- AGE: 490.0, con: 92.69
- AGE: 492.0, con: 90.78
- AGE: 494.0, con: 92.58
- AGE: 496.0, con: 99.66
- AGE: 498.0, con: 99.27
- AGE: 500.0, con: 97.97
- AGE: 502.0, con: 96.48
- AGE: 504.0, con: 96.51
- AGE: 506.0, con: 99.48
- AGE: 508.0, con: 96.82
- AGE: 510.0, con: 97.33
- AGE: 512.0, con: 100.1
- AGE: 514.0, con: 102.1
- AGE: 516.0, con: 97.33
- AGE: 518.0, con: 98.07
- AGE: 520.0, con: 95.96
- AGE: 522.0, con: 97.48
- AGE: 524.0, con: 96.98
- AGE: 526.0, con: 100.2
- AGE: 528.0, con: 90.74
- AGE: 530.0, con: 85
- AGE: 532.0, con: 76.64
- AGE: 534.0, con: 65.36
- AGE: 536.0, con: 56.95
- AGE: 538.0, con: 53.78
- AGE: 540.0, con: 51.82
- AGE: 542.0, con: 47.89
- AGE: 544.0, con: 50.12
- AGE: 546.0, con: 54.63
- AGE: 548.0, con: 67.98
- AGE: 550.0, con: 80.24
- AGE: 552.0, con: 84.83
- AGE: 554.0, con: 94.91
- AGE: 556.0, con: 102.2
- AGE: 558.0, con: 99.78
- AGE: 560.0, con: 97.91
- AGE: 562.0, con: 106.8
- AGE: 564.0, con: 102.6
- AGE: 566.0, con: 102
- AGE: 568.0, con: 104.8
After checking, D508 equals 96.82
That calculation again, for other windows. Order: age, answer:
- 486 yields 89.96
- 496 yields 99.66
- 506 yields 99.48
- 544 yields 50.12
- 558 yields 99.78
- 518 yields 98.07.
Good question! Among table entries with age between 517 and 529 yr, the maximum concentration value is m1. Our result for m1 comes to 100.2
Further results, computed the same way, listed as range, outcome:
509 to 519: 102.1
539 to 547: 54.63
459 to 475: 94.2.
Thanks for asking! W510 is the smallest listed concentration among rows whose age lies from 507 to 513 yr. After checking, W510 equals 96.82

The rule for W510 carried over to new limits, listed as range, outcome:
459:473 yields 52.12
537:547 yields 47.89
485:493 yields 89.96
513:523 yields 95.96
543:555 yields 50.12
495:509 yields 96.48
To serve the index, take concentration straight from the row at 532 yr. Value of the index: 76.64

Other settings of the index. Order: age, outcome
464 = 72.05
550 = 80.24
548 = 67.98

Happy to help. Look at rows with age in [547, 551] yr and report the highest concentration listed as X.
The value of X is 80.24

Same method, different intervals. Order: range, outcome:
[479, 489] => 91.54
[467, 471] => 81.96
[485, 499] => 99.66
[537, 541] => 53.78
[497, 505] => 99.27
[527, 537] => 90.74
